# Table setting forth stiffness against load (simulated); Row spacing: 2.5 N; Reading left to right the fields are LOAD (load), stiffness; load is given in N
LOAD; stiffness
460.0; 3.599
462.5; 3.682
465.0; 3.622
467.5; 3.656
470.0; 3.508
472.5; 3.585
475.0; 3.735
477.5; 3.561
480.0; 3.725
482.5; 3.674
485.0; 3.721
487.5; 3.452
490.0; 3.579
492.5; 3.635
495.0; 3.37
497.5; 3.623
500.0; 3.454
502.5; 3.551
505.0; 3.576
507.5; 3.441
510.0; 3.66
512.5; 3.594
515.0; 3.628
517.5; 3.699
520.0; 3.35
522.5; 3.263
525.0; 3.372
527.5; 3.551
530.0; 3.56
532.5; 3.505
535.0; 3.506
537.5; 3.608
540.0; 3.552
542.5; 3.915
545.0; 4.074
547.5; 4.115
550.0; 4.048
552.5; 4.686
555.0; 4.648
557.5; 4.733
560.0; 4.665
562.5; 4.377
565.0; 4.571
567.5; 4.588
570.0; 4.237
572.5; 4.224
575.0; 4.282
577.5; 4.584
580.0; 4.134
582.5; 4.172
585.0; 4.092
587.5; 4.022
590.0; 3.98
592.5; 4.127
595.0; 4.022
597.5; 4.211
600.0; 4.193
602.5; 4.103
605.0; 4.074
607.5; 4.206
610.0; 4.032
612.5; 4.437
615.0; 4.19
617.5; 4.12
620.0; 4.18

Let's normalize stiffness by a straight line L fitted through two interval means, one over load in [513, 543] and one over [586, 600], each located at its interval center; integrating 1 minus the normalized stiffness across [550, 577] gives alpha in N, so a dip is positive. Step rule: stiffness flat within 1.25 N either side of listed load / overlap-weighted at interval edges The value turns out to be -4.6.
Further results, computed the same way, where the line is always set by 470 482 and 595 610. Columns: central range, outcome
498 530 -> 2.3 N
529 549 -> 0.8 N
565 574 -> -0.8 N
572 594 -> -0.6 N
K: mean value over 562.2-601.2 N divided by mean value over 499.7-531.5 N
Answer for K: 1.20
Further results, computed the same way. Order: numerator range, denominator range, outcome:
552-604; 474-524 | 1.21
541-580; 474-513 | 1.22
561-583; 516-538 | 1.25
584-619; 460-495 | 1.14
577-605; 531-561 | 1.01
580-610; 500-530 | 1.17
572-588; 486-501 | 1.20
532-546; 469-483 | 1.02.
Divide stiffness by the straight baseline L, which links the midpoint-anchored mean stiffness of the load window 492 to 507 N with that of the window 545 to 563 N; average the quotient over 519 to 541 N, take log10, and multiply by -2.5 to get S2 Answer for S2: 0.163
